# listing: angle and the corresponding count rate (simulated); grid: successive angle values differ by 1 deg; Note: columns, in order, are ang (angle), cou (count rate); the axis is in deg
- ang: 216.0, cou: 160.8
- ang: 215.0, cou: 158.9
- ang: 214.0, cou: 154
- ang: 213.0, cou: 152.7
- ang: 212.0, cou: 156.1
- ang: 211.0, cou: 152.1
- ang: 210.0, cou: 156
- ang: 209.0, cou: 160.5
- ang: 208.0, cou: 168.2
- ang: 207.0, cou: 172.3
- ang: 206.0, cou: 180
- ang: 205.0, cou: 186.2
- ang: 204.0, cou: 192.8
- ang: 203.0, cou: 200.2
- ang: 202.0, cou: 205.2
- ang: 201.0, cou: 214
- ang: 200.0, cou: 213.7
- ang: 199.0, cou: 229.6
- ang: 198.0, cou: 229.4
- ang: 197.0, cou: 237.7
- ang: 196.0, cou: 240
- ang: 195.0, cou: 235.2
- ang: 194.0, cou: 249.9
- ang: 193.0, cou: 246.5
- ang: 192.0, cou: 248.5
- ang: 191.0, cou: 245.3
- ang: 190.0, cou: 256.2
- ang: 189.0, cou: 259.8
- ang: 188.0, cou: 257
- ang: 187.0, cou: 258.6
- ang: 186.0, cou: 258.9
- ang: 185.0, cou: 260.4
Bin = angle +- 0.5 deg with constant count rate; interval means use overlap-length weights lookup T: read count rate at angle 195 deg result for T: 235.2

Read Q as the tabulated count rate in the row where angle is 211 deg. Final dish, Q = 152.1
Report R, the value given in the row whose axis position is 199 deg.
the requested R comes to 229.6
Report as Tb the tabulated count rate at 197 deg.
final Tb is 237.7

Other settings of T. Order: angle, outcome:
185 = 260.4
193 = 246.5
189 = 259.8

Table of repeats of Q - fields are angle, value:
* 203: 200.2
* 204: 192.8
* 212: 156.1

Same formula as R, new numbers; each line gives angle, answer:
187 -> 258.6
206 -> 180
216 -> 160.8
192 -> 248.5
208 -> 168.2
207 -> 172.3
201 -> 214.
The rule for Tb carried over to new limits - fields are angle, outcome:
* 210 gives 156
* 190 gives 256.2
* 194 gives 249.9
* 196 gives 240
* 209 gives 160.5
